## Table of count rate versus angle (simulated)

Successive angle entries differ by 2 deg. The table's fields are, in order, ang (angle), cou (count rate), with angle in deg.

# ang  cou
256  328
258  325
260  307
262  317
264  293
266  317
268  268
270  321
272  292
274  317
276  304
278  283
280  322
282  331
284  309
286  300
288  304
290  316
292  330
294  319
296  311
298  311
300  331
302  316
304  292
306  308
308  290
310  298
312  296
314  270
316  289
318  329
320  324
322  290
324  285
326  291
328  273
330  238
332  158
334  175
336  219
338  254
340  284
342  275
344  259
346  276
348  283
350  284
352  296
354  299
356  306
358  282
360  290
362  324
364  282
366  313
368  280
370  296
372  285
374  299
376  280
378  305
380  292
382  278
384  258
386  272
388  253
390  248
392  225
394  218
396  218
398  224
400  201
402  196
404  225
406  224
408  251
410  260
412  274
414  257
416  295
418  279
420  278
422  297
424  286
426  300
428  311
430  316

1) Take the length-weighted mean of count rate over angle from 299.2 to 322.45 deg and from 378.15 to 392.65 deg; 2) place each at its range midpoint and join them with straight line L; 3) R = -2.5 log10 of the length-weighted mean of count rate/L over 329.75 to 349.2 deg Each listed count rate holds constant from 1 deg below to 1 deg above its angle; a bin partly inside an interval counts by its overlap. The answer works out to 0.18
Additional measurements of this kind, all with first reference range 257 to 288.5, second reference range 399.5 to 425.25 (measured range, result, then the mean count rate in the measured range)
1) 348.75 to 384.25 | -0.07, 292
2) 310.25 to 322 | -0.03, 300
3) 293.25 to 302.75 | -0.07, 318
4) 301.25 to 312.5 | -0.02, 300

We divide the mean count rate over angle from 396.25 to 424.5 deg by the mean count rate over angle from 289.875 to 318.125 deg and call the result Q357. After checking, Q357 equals 0.8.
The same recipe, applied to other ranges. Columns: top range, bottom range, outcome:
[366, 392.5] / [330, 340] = 1.30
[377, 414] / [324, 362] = 0.93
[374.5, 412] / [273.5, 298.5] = 0.79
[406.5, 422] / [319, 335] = 1.06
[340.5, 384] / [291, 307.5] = 0.92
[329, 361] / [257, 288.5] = 0.85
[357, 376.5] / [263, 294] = 0.95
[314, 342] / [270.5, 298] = 0.85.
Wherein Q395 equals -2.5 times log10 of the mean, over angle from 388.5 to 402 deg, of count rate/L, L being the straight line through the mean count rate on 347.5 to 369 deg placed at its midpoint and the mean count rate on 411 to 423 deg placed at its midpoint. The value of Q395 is 0.28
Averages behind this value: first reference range 295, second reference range 280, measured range 222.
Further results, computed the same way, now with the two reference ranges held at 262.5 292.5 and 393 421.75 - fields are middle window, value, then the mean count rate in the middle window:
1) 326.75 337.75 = 0.28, 217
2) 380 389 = -0.05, 268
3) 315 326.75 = -0.06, 302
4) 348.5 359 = -0.09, 293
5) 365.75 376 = -0.12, 292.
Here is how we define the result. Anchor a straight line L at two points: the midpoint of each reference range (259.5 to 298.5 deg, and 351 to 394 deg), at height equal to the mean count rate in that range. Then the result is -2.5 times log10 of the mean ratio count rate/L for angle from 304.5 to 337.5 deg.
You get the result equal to 0.10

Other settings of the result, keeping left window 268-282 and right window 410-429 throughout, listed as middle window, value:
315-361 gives 0.093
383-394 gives 0.167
